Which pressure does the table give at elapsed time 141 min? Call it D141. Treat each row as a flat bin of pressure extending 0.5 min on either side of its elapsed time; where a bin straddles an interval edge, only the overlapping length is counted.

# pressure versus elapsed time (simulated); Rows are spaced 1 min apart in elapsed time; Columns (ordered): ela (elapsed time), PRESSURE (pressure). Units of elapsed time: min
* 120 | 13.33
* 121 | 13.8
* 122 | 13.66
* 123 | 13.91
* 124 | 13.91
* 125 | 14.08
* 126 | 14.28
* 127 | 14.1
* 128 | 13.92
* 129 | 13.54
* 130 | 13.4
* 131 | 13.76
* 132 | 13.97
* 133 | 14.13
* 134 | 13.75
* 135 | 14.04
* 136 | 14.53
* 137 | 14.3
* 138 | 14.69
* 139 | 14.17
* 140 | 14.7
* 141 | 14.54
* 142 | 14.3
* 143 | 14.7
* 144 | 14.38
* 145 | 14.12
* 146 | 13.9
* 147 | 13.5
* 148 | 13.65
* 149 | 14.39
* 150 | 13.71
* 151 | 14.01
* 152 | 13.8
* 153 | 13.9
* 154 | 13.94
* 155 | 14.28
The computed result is 14.54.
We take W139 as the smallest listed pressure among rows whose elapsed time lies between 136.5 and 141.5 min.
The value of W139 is 14.17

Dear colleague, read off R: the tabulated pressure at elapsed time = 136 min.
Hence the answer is 14.53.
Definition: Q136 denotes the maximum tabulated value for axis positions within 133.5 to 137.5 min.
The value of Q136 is 14.53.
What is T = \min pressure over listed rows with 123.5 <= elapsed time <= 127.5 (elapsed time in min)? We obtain 13.91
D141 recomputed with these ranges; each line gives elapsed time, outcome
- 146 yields 13.9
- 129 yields 13.54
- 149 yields 14.39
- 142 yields 14.3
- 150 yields 13.71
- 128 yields 13.92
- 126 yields 14.28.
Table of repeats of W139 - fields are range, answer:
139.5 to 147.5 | 13.5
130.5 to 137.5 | 13.75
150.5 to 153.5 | 13.8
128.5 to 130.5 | 13.4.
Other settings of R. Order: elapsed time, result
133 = 14.13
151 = 14.01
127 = 14.1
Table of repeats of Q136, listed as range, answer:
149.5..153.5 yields 14.01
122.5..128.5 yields 14.28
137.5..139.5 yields 14.69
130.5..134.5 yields 14.13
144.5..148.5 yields 14.12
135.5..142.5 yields 14.7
